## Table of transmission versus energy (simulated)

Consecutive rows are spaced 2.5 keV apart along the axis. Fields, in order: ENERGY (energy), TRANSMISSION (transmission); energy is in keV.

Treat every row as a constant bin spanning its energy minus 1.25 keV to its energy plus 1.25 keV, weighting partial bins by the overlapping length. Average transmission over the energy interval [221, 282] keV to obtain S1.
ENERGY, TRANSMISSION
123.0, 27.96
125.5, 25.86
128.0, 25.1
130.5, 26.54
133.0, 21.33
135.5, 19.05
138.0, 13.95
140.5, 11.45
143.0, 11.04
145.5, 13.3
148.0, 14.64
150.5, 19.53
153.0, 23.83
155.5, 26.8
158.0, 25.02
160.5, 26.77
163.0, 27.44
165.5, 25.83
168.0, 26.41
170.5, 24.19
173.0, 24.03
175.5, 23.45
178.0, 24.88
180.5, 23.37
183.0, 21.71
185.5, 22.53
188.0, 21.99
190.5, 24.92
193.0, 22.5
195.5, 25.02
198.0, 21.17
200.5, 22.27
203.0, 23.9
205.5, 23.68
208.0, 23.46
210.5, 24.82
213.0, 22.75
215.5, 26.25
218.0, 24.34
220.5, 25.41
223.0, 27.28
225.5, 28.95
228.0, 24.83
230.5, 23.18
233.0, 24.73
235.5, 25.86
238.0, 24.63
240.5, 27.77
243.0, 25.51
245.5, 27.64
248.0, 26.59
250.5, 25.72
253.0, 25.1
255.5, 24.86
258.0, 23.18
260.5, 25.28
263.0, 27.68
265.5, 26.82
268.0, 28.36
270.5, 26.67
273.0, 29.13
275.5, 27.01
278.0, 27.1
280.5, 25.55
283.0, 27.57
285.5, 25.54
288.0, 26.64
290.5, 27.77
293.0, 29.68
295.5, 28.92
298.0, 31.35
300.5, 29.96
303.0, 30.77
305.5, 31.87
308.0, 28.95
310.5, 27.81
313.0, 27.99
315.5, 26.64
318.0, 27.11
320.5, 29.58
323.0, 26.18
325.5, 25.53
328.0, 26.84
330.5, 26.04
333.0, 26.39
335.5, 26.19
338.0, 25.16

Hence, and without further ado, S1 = 26.2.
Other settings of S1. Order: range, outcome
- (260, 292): 27.1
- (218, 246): 25.9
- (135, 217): 22.2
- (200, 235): 24.8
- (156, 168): 26.3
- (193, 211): 23.4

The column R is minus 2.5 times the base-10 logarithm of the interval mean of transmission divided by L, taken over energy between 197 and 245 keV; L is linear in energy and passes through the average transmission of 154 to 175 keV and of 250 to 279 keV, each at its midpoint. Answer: 0.054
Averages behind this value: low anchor 25.7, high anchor 26.4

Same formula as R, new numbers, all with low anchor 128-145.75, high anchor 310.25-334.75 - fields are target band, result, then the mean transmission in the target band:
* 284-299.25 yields -0.12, 28.3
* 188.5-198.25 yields -0.16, 23.5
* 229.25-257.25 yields -0.12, 25.6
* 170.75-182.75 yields -0.22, 23.8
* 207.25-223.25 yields -0.16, 24.8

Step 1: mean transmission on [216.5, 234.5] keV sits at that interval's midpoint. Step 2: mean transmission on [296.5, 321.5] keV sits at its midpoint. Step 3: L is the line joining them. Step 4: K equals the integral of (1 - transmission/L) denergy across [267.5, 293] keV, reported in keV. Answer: 0.65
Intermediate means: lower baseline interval 25.5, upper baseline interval 29.2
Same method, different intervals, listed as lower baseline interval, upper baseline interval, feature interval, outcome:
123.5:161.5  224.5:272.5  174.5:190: -0.41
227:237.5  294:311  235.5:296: 1.18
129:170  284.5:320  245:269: 0.29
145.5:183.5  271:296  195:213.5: 1.12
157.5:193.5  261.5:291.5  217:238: 0.21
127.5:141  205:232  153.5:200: -4.12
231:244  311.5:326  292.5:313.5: -2.21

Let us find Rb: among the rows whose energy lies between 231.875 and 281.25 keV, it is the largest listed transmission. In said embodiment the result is 29.13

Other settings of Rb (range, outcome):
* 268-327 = 31.87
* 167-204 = 26.41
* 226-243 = 27.77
